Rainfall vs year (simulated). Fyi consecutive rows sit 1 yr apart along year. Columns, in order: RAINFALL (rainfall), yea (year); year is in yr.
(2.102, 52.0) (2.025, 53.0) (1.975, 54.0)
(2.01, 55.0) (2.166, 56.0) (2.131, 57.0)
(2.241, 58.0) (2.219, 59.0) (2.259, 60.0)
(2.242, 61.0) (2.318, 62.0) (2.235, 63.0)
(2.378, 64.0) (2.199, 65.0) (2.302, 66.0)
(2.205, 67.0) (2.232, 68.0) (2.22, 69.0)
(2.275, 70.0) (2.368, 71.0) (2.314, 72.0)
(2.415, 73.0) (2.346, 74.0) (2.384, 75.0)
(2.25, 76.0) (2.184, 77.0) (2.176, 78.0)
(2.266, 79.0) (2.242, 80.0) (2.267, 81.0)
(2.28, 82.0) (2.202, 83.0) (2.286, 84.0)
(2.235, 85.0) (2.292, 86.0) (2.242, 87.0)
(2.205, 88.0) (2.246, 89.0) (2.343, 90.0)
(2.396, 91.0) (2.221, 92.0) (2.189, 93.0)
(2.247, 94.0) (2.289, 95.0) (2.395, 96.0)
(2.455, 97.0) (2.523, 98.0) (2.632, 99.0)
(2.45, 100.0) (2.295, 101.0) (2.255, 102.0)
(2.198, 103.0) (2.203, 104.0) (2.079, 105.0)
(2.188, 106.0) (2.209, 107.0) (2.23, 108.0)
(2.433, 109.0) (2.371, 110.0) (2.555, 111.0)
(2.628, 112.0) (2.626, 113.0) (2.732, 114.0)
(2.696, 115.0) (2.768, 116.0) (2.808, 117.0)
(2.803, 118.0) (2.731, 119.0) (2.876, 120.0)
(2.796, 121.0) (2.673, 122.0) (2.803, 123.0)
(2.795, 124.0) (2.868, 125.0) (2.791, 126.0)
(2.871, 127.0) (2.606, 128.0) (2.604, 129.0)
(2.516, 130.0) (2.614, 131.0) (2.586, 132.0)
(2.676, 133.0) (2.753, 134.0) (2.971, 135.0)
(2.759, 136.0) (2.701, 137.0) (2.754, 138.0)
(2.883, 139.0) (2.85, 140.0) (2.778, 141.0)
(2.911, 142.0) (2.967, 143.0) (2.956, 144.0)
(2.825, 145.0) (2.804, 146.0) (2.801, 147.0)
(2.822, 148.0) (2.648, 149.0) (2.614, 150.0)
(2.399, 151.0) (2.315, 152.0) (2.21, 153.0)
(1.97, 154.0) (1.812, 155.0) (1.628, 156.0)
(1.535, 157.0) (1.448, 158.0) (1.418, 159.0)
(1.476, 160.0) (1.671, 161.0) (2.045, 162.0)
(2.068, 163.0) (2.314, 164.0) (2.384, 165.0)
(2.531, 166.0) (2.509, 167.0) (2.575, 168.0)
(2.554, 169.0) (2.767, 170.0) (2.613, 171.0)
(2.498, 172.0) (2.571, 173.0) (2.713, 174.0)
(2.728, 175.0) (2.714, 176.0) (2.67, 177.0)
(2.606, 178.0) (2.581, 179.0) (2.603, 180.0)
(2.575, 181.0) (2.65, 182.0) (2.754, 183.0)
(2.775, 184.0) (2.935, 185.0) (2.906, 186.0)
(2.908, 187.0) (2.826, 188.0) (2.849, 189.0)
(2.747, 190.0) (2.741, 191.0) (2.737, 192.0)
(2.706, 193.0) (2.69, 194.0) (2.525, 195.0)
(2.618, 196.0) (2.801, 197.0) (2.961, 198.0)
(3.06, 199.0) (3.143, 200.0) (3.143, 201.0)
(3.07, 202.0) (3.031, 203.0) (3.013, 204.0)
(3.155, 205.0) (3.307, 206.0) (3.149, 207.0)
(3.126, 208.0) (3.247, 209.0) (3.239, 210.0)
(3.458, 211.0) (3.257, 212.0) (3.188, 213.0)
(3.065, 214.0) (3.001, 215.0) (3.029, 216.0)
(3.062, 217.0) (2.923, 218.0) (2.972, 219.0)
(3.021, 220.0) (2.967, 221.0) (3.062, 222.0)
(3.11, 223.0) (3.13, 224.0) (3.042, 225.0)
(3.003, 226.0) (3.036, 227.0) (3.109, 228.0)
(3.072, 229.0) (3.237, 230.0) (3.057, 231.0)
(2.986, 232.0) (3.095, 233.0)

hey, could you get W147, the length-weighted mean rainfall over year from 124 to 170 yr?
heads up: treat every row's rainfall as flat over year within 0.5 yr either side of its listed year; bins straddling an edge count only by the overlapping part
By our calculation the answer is 2.47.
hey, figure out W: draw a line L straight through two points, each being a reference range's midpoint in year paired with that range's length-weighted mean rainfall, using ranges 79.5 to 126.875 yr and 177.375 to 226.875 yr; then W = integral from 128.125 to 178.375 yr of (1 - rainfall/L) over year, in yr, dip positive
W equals 4.2 yr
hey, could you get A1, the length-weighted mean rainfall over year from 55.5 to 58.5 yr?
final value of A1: 2.18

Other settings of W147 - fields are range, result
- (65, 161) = 2.43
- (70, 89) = 2.27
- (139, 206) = 2.59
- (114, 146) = 2.77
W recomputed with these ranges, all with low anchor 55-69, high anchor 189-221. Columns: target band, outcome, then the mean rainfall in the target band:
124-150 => -1.3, 2.77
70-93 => 0.6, 2.28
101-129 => -0.6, 2.57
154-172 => 4.5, 2.09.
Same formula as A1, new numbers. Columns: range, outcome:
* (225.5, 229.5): 3.05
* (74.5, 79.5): 2.25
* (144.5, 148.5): 2.81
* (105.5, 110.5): 2.29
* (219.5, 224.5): 3.06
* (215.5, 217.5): 3.05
